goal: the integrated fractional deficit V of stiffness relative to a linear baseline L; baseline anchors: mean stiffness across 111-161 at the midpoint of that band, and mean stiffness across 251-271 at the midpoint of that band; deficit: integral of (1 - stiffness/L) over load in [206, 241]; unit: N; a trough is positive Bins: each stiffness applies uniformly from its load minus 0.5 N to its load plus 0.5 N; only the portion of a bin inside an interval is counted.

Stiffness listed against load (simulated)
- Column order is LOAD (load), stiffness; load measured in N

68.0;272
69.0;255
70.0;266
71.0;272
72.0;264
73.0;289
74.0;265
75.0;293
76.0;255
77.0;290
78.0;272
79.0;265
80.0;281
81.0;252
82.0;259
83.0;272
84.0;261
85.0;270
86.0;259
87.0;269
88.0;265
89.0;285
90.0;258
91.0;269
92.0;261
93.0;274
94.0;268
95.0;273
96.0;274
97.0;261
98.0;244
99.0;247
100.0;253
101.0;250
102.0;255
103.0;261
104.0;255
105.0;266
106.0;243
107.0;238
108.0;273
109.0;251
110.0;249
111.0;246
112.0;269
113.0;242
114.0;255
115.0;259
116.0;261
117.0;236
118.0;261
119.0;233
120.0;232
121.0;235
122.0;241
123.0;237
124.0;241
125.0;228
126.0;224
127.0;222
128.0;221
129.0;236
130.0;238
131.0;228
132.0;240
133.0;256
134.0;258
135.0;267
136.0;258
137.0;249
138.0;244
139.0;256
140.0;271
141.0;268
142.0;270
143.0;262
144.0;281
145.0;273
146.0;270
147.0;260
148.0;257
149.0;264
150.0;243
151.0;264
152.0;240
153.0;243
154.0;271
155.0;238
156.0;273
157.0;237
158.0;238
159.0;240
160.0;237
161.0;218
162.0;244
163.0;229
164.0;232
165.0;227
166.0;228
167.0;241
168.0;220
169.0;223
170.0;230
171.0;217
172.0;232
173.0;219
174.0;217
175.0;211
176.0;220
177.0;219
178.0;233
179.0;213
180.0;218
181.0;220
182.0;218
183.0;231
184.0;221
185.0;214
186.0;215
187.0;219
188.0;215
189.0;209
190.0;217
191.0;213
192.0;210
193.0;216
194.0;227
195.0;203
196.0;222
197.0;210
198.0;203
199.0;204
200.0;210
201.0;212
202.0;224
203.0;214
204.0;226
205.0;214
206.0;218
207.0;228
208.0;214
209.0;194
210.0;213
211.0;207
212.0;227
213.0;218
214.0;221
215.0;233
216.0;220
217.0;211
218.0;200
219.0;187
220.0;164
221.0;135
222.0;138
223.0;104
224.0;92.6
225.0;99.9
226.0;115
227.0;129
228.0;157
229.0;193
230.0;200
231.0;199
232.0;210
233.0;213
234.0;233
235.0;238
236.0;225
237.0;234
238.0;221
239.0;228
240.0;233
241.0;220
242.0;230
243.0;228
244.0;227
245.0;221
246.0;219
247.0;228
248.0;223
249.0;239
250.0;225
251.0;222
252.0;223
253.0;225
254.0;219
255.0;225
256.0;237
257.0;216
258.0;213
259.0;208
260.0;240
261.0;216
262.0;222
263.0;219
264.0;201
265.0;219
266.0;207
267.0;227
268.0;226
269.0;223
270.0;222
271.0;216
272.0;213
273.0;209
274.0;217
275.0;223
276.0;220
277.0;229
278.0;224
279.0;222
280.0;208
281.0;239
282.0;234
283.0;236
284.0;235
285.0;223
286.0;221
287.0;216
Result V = 5.5 N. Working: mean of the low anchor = 249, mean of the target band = 193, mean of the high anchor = 220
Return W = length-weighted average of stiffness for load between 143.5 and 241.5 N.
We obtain 216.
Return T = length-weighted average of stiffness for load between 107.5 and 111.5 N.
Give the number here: 255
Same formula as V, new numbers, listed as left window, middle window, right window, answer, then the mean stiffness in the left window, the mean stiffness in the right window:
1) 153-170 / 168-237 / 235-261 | 8.1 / 237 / 225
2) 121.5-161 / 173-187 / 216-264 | 0.7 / 249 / 202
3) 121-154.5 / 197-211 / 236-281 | 1.3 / 251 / 222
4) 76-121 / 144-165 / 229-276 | -0.3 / 259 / 221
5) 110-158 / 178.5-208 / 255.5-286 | 2.7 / 250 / 221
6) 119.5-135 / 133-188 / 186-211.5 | -3.3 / 237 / 214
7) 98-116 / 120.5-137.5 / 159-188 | 0.3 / 254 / 224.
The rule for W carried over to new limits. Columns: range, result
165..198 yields 219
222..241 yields 184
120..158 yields 250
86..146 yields 253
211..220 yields 211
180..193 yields 217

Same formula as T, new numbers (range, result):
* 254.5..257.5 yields 226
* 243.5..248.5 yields 224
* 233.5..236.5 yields 232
